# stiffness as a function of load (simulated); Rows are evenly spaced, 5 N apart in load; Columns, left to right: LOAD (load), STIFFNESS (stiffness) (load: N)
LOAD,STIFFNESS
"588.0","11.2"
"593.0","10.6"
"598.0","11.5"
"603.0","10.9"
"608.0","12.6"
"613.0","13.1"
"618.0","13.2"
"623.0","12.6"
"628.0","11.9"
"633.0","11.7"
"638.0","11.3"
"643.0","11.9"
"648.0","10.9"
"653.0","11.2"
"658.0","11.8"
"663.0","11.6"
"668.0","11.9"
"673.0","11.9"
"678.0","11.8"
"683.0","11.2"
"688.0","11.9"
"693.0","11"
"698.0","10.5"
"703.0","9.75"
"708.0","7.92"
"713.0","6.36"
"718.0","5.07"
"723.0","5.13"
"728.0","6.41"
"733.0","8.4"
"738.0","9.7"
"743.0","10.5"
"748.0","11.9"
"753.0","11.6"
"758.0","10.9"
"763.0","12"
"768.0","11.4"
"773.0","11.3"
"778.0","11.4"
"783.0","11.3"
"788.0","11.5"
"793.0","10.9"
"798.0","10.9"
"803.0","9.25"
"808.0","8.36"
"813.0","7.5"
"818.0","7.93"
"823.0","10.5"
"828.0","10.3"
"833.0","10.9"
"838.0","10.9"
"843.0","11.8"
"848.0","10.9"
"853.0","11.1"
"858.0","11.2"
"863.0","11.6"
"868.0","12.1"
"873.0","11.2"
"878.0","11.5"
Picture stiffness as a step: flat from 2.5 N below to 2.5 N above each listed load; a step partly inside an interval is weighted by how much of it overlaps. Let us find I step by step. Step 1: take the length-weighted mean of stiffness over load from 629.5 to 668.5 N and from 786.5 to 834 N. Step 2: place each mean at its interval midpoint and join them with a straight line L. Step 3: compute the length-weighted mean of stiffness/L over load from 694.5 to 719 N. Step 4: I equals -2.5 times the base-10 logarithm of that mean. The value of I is 0.31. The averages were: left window 11.5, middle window 8.22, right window 9.73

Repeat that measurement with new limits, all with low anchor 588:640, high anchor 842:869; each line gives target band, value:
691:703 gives 0.117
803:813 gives 0.345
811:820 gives 0.431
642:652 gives 0.051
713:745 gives 0.494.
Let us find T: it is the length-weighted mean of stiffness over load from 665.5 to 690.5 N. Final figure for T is 11.7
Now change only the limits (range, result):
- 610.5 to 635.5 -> 12.5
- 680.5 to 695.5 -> 11.4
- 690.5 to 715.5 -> 9.11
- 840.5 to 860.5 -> 11.2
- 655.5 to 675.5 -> 11.8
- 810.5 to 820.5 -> 7.72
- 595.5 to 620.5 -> 12.3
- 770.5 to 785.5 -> 11.3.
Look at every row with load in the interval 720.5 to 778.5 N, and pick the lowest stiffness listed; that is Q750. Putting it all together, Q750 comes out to 5.13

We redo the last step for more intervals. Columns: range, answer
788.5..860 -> 7.5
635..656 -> 10.9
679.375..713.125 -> 6.36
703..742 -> 5.07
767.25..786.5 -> 11.3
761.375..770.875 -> 11.4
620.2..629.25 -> 11.9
